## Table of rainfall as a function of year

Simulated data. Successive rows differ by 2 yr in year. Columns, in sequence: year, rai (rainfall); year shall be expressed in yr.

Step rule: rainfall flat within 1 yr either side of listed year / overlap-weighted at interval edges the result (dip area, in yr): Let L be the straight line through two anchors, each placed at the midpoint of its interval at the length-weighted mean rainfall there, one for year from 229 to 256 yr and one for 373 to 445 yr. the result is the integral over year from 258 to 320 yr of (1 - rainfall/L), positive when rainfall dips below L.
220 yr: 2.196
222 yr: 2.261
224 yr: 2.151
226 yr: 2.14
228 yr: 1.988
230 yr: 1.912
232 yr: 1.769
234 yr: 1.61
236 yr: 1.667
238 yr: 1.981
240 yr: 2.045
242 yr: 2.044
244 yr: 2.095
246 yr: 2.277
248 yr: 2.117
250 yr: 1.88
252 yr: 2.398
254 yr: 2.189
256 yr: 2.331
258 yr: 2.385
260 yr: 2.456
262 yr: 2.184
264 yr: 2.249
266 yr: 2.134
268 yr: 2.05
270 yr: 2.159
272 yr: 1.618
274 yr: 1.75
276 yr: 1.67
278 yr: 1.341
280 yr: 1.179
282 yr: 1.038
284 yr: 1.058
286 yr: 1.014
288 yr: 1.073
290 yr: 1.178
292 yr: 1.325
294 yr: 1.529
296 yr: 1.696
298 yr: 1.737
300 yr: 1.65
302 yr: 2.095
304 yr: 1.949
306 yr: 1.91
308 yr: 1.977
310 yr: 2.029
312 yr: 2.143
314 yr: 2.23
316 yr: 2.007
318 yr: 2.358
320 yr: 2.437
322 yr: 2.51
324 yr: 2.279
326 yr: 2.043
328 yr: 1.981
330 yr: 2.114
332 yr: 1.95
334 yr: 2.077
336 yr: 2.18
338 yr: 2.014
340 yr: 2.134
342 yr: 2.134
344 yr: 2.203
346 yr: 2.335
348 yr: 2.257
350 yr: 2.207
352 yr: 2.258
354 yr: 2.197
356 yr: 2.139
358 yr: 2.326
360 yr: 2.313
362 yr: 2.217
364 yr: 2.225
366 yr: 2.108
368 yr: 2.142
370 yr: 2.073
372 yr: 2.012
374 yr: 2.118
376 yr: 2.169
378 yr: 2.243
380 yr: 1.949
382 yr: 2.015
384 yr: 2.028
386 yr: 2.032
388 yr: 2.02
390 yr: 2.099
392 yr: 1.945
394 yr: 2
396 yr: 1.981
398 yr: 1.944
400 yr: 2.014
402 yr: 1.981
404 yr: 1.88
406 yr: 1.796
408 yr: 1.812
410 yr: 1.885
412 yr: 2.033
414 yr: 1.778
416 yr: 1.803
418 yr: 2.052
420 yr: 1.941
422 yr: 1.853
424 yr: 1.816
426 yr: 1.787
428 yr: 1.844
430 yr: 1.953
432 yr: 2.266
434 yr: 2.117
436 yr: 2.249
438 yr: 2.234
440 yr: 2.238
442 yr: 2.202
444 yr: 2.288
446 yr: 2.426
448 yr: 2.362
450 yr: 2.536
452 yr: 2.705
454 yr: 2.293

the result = 7.10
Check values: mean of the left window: 2.01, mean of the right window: 2.01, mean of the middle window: 1.78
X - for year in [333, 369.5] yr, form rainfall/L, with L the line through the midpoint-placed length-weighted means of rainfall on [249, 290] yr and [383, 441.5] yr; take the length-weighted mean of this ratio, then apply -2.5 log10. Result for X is -0.15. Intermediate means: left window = 1.79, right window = 1.98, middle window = 2.19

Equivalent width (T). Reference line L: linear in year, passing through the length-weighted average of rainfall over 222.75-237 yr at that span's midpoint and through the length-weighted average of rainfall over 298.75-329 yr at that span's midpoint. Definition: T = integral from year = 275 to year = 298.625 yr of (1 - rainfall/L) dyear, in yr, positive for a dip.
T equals 8.4 yr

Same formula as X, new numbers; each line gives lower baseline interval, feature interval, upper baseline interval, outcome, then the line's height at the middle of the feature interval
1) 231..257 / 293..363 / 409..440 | -0.05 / 2.01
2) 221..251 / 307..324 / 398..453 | -0.10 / 2.03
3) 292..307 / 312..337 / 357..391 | -0.16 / 1.88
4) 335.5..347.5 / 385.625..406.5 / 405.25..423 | -0.01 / 1.96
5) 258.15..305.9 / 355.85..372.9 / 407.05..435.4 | -0.19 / 1.83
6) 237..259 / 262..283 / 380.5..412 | 0.22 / 2.13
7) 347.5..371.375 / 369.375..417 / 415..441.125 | 0.07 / 2.11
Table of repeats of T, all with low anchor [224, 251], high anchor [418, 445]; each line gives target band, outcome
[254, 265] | -1.82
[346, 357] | -1.09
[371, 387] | -0.27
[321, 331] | -0.87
